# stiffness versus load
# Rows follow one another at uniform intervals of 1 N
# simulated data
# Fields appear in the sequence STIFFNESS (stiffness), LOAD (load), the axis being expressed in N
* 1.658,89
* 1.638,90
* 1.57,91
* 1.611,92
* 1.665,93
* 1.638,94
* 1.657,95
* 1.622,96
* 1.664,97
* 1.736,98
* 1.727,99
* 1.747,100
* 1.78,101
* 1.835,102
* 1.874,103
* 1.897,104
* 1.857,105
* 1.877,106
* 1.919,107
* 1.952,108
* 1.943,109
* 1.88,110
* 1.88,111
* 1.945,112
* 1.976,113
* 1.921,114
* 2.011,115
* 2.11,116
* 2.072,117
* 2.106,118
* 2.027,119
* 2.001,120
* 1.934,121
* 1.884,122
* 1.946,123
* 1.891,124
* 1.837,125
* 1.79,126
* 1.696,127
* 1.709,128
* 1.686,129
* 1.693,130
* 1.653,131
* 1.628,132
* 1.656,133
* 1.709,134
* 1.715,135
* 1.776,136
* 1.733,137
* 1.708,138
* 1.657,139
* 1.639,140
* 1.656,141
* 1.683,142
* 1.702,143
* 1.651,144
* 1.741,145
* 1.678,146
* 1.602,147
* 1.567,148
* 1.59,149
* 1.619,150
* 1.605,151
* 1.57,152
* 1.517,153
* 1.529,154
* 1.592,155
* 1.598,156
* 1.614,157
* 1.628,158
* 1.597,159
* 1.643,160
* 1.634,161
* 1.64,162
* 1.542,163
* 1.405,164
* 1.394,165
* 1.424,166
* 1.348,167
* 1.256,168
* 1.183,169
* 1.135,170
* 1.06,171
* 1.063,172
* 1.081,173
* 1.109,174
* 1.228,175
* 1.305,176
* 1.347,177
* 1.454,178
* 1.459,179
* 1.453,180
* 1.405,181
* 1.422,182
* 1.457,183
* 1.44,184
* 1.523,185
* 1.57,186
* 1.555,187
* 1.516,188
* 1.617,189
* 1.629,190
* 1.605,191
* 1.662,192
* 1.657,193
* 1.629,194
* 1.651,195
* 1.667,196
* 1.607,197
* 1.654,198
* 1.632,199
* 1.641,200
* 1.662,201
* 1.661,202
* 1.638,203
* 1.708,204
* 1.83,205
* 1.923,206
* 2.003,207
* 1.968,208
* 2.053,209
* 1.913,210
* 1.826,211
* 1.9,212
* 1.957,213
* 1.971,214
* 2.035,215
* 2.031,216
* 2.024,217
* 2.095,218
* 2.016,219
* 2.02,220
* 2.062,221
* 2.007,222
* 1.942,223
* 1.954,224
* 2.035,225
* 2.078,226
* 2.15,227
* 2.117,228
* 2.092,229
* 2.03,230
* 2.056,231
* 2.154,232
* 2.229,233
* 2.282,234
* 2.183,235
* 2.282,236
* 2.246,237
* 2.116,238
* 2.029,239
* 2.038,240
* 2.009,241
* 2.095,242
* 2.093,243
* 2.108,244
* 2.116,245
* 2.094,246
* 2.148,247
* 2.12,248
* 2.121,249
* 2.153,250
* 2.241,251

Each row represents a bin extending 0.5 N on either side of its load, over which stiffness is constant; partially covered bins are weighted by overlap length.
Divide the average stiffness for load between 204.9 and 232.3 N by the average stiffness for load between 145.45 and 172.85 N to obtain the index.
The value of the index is 1.36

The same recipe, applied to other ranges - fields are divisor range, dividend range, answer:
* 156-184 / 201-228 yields 1.41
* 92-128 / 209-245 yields 1.11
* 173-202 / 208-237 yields 1.36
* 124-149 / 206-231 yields 1.19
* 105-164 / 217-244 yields 1.19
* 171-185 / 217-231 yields 1.55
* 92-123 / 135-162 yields 0.88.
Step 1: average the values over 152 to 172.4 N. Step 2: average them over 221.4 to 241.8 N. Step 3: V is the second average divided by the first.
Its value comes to 1.45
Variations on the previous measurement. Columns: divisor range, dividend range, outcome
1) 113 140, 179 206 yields 0.87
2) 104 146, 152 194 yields 0.79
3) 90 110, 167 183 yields 0.72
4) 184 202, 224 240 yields 1.32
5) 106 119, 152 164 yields 0.80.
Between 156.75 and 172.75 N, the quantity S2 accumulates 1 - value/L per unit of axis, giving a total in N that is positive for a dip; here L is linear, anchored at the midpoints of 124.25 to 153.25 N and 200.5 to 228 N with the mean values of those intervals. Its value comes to 3.3 N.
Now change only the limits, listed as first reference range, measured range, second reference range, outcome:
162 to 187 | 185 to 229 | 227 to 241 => -1.33 N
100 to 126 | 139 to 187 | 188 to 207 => 8.15 N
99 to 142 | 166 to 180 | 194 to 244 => 4.83 N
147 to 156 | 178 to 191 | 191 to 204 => 0.97 N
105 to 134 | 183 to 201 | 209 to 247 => 3.61 N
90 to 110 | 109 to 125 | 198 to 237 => -1.52 N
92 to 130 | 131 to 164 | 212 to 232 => 4.77 N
